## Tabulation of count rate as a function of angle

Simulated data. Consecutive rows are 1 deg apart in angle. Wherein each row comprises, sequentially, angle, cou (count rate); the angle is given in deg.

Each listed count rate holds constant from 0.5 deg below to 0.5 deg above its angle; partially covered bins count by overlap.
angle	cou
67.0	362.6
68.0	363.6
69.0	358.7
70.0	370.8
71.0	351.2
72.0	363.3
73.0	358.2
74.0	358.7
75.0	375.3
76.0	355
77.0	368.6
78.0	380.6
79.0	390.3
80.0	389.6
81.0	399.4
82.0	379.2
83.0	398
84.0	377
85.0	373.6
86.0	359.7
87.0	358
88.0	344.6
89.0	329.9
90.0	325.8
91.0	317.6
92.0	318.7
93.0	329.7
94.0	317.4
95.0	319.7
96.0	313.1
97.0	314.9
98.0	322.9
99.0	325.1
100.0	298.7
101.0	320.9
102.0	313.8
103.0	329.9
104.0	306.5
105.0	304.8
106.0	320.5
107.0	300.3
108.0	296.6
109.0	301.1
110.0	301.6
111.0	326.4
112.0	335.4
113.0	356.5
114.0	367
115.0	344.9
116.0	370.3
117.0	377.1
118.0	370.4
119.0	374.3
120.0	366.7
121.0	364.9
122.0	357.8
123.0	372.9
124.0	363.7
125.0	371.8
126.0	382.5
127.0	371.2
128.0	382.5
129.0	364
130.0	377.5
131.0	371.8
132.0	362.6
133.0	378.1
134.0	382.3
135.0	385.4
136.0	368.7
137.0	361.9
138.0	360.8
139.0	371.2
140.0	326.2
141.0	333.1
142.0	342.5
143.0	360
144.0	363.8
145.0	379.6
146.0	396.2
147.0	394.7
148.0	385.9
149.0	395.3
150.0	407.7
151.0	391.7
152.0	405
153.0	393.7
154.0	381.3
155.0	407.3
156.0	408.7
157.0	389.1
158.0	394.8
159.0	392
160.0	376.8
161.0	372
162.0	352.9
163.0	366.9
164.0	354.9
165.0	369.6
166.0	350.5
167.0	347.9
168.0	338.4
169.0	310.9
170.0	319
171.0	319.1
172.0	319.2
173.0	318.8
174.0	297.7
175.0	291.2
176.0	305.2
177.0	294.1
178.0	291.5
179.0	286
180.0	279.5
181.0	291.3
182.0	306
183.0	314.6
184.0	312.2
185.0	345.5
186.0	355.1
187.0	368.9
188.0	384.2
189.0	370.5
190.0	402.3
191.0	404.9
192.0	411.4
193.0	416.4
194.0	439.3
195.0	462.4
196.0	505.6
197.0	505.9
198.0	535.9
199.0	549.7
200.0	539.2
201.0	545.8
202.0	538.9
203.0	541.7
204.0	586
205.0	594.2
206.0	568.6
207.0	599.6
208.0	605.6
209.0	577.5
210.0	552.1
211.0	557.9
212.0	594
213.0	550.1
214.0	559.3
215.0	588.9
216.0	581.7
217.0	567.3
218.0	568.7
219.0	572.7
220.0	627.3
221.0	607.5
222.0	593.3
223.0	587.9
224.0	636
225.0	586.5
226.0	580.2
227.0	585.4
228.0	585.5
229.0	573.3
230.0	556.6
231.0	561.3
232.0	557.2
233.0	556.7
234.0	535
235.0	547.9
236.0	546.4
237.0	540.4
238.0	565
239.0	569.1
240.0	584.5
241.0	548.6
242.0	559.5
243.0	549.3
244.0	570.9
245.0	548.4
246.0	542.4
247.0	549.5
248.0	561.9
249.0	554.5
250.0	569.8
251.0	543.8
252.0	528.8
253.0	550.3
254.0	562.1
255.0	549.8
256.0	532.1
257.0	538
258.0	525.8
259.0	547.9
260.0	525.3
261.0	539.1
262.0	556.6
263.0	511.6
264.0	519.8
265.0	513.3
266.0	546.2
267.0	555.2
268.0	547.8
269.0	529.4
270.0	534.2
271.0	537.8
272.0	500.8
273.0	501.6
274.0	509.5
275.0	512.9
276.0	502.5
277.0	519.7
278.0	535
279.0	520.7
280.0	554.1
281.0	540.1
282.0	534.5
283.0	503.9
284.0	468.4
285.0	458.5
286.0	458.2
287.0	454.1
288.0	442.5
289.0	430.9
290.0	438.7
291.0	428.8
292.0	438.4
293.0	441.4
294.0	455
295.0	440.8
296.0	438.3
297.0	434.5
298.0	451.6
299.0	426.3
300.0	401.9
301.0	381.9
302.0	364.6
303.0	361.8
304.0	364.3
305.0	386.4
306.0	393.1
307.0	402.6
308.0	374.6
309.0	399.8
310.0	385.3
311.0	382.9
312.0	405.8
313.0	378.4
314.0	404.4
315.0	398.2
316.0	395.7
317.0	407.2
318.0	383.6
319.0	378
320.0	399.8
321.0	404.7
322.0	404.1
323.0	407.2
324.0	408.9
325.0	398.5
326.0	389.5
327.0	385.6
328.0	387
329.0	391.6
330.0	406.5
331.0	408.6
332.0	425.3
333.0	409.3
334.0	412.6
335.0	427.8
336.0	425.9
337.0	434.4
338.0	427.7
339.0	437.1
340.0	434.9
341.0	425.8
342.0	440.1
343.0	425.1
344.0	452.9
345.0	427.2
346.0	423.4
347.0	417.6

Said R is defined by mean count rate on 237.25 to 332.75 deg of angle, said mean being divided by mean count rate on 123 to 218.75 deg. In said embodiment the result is 1.2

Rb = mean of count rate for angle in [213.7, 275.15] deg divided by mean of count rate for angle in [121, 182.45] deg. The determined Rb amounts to 1.55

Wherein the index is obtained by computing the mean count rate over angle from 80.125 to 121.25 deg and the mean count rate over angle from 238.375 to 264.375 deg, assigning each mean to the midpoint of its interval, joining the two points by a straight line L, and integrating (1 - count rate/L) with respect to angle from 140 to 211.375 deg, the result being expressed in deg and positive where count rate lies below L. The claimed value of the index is 6.7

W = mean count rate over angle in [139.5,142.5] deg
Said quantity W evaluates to 334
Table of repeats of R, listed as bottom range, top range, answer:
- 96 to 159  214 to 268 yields 1.56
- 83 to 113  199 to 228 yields 1.77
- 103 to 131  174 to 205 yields 1.17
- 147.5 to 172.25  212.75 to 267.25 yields 1.51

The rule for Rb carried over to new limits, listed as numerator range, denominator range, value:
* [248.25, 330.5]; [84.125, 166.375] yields 1.30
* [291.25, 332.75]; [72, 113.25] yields 1.19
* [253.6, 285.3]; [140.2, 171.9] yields 1.42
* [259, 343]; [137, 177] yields 1.24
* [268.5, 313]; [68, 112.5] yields 1.33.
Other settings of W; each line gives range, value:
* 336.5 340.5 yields 434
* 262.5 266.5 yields 523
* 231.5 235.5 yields 549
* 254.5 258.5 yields 536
